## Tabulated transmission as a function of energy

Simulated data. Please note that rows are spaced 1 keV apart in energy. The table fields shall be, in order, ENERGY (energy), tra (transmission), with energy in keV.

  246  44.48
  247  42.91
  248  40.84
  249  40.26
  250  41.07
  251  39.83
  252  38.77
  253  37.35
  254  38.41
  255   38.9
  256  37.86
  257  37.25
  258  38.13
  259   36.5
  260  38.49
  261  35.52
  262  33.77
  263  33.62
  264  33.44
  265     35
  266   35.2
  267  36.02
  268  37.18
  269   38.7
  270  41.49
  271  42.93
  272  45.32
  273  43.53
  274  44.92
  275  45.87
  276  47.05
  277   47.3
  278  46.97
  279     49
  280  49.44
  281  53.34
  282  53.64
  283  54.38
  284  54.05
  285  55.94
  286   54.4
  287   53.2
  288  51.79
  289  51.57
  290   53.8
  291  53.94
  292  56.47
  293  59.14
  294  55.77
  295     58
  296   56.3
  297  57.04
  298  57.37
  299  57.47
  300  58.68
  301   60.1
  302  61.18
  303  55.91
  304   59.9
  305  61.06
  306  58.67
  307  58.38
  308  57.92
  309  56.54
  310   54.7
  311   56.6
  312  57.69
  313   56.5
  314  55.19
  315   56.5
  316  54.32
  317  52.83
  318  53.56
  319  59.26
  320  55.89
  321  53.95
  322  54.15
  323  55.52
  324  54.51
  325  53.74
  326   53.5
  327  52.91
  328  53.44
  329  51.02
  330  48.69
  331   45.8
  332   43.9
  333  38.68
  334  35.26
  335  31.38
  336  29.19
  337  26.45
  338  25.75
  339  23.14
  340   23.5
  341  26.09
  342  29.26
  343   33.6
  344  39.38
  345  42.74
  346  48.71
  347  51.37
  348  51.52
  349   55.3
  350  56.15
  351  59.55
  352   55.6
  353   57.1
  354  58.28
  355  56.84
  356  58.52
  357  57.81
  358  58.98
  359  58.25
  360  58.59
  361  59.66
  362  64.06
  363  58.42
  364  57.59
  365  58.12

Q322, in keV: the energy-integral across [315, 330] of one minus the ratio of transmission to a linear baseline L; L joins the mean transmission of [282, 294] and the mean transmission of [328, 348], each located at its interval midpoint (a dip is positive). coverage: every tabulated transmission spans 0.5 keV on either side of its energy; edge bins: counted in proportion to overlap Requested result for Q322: -4.0 keV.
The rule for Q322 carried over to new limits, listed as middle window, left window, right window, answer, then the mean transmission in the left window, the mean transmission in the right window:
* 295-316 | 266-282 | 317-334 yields -3.8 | 44.6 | 51.3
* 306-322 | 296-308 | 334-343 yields -2.6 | 58.6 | 27.7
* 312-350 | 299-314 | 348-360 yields 7.9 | 58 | 57.3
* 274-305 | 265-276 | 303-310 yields -2.6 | 41.1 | 58.3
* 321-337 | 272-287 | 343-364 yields 2.1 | 49.9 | 54.9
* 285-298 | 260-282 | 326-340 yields -4.6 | 41.9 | 38.9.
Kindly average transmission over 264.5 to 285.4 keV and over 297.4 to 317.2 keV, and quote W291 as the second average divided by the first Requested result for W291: 1.26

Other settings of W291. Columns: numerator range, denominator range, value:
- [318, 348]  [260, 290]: 0.96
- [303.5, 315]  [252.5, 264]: 1.57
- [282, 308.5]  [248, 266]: 1.51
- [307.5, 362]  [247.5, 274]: 1.28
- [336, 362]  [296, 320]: 0.82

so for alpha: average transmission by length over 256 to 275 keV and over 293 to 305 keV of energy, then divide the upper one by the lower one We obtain 1.52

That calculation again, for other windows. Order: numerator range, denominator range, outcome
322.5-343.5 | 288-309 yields 0.69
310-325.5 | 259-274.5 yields 1.45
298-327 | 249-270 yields 1.52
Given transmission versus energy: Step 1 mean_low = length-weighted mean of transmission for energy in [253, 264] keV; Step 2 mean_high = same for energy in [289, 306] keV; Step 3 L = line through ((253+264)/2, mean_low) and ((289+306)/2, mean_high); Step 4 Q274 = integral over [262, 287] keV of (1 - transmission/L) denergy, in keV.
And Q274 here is 0.4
